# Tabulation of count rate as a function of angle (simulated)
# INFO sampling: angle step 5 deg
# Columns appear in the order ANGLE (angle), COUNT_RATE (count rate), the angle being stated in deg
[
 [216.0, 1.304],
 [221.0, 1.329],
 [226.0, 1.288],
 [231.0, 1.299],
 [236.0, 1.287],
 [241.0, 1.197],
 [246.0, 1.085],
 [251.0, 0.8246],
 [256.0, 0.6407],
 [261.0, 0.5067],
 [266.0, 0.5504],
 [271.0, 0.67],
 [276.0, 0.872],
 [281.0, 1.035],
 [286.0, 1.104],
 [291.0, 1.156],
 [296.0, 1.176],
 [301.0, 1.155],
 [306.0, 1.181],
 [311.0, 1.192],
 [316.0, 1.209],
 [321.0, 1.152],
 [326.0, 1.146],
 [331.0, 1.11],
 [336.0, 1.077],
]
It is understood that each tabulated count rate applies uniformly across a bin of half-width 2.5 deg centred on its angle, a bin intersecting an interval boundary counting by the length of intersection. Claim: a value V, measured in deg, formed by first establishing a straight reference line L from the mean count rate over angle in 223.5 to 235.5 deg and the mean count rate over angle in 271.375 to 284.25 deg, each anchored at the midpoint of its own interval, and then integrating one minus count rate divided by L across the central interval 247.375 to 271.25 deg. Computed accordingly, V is 9.2 deg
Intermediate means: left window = 1.29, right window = 0.915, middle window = 0.657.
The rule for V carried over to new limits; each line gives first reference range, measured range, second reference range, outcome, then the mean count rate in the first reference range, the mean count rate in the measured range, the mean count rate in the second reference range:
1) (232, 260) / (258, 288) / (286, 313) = 8.4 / 0.996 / 0.782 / 1.17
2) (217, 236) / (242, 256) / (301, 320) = 3.8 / 1.3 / 0.925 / 1.19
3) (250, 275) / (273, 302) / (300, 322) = -4.8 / 0.641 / 1.07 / 1.18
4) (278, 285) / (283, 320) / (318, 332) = -2.7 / 1.04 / 1.17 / 1.14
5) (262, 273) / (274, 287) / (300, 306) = -3.1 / 0.593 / 0.997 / 1.17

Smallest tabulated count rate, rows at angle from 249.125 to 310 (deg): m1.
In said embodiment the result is 0.5067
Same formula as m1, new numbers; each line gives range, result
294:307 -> 1.155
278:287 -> 1.035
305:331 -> 1.11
